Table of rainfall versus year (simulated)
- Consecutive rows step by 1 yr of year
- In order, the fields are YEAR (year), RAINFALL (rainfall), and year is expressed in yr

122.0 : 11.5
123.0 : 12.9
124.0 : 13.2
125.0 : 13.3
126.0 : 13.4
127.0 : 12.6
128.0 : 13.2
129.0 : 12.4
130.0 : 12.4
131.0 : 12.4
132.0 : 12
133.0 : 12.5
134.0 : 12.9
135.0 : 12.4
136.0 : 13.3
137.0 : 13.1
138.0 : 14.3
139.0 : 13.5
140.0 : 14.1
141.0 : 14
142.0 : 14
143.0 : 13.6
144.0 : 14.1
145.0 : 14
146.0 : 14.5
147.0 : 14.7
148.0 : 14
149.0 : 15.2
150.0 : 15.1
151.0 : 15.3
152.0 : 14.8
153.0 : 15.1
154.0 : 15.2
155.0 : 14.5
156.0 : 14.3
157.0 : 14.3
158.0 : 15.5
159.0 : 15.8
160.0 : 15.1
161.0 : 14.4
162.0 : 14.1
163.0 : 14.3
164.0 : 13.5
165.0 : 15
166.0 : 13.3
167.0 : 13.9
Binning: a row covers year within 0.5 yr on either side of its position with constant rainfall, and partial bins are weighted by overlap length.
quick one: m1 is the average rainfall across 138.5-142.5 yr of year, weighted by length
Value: 13.9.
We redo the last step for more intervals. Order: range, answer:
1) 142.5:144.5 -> 13.8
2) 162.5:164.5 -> 13.9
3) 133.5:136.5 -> 12.9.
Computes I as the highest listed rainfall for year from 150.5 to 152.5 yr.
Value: 15.3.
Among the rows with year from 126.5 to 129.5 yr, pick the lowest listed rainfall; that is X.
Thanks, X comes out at 12.4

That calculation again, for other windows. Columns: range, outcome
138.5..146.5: 13.5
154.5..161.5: 14.3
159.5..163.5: 14.1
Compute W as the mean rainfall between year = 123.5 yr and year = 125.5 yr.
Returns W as 13.2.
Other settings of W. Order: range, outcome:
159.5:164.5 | 14.3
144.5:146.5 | 14.2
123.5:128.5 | 13.1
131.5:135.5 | 12.4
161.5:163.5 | 14.2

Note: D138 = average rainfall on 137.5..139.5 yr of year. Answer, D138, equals 13.9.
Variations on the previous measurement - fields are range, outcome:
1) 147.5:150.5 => 14.8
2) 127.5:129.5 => 12.8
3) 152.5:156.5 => 14.8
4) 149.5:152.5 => 15.1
